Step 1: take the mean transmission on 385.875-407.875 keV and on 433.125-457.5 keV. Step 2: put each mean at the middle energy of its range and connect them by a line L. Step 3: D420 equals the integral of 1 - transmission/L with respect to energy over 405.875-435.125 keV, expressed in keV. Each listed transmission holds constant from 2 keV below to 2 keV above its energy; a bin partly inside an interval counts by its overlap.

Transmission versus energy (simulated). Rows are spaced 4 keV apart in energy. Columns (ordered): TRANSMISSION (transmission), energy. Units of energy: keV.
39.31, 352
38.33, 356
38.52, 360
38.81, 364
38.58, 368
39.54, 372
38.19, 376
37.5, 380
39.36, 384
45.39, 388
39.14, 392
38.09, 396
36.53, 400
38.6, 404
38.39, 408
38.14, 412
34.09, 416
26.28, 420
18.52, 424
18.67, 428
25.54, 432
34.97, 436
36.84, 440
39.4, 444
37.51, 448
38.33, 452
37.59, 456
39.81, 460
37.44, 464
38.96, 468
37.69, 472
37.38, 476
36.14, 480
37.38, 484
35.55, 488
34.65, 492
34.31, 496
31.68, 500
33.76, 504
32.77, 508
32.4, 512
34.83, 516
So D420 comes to 7.3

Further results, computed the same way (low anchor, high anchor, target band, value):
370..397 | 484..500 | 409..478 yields 5.3 keV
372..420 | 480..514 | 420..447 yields 5.5 keV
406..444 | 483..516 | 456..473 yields -3.1 keV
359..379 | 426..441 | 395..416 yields -3.0 keV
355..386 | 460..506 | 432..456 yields 0.3 keV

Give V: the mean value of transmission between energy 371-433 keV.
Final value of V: 34.6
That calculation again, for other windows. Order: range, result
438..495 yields 37.4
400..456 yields 33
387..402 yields 39.4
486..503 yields 34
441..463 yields 38.4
